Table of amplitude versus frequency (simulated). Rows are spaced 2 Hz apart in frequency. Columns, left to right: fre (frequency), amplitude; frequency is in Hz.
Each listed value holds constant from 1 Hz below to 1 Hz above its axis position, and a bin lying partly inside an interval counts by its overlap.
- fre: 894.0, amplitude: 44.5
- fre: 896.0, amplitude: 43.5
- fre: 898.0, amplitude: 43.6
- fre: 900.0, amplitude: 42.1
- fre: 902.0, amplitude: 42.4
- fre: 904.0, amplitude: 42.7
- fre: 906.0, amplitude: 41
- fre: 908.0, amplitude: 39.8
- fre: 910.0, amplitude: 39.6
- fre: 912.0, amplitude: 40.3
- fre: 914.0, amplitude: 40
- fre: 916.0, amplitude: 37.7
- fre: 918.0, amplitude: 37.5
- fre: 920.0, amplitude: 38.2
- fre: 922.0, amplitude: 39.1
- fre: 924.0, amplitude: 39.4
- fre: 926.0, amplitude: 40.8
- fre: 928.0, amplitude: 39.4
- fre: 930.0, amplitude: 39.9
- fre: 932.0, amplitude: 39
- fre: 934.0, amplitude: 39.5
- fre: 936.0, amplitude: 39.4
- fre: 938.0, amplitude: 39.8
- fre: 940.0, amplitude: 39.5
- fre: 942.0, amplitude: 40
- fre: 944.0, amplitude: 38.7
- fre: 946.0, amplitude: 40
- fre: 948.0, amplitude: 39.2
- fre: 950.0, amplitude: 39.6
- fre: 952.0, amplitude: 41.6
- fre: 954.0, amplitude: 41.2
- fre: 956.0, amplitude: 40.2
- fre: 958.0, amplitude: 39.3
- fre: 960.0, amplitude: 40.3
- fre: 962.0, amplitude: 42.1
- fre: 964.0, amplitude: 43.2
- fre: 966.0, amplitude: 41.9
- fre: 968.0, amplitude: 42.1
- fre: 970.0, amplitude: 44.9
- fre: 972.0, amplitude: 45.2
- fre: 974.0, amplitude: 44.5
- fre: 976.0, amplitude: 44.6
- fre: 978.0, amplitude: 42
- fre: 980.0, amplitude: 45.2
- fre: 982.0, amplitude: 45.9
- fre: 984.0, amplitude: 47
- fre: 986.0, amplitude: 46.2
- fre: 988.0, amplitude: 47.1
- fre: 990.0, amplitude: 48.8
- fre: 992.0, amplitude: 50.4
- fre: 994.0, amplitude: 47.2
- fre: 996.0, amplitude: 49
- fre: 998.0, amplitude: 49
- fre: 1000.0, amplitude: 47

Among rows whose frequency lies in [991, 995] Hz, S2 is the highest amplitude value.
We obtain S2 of 50.4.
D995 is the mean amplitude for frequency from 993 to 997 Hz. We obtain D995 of 48.1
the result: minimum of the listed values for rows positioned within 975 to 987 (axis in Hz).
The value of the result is 42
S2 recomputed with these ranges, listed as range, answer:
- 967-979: 45.2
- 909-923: 40.3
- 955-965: 43.2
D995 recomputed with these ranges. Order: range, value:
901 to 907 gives 42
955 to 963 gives 40.5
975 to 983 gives 44.4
